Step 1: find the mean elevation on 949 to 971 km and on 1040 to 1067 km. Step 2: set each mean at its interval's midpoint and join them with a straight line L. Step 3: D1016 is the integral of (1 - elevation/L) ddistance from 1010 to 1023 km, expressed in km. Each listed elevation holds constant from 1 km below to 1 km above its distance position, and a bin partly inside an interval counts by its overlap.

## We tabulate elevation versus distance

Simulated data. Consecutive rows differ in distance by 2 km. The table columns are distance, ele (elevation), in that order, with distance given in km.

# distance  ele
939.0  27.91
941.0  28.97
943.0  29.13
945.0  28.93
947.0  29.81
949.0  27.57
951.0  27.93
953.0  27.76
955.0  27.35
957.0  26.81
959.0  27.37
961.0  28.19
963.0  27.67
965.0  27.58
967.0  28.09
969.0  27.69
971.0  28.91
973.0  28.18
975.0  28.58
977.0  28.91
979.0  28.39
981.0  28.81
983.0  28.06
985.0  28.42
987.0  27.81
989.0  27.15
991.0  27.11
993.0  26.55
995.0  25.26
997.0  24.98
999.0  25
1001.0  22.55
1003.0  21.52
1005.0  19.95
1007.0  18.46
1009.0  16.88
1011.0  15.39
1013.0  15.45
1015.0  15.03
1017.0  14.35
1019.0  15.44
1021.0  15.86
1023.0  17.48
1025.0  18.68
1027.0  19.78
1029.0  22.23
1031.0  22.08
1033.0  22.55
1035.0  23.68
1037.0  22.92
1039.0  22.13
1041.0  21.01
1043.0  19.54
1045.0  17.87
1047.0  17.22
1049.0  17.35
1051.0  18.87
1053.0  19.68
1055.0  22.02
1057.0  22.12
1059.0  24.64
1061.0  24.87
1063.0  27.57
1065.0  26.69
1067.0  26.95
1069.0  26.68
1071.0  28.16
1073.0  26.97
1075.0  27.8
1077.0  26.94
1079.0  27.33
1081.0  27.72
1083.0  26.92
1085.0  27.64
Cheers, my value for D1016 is 4.7 km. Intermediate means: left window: 27.7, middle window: 15.4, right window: 21.7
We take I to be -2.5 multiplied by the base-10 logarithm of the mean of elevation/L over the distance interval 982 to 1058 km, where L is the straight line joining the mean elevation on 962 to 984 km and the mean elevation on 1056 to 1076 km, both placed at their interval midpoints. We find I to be 0.28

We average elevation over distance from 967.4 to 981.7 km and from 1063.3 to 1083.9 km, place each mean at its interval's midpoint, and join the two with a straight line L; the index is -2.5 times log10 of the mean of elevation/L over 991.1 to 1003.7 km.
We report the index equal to 0.15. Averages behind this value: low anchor 28.5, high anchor 27.2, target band 24.6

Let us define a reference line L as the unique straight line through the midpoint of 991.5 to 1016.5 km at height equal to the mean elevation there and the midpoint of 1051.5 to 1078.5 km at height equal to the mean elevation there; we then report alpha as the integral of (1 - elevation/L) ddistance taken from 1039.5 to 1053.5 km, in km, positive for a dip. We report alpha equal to 2.9 km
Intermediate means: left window 20.6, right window 25.4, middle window 18.9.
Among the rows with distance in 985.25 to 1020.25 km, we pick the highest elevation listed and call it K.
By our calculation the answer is 27.81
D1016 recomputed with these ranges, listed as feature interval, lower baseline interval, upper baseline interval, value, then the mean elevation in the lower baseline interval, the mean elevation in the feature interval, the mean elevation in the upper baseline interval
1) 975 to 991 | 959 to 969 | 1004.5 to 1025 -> -3.2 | 27.8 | 28.2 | 16.5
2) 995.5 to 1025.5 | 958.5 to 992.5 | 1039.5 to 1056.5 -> 6.7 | 28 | 18.6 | 19.4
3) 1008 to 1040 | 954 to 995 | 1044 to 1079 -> 8.4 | 27.8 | 18.7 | 23.8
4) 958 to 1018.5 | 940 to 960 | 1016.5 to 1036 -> -1.5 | 28.2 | 24.5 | 19.3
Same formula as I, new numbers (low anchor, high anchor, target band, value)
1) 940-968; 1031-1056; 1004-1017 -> 0.364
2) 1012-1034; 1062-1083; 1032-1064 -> 0.056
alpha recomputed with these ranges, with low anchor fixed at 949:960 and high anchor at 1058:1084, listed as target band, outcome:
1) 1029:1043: 2.5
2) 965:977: -0.4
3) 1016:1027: 4.2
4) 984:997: 0.2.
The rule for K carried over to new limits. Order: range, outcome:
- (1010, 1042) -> 23.68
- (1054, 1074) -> 28.16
